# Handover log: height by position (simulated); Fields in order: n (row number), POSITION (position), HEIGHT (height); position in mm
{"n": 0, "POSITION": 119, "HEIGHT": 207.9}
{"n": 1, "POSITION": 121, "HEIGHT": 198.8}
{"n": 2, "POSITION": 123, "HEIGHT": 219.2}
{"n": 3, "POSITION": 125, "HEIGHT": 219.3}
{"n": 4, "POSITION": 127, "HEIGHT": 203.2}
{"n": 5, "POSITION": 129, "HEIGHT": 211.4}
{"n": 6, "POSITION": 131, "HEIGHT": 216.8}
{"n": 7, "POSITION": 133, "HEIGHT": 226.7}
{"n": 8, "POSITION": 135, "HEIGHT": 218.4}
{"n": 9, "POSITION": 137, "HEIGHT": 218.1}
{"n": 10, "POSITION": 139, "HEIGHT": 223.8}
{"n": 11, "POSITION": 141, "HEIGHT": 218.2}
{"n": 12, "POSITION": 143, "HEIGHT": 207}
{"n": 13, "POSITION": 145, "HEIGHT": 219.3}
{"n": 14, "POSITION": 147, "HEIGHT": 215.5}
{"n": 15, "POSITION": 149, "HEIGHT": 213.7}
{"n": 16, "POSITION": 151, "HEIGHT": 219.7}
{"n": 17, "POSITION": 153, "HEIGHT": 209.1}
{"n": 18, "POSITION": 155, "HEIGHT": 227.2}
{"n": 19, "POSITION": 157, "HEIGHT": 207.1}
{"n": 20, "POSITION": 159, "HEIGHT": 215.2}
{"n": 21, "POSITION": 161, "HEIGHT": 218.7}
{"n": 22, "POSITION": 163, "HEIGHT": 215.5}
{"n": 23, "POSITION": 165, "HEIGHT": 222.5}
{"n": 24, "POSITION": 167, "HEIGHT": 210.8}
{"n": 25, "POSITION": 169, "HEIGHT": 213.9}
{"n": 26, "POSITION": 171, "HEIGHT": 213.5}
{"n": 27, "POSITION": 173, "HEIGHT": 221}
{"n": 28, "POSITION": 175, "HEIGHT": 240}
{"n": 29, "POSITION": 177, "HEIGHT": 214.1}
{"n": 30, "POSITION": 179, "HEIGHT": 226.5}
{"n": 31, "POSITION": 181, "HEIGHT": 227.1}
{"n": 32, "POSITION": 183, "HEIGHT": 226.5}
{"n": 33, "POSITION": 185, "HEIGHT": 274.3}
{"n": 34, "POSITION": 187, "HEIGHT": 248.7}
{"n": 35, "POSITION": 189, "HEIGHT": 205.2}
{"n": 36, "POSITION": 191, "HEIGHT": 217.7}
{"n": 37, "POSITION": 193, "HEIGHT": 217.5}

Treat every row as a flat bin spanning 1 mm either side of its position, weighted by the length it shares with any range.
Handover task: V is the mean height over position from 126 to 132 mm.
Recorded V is 210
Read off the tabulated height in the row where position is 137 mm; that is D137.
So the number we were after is 218.1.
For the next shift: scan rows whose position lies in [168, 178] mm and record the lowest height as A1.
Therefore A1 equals 213.5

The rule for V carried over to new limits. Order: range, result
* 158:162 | 217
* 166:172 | 213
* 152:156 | 218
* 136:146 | 217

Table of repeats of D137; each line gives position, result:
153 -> 209.1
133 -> 226.7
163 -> 215.5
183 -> 226.5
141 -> 218.2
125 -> 219.3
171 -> 213.5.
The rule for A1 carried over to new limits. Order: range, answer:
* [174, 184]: 214.1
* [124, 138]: 203.2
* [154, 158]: 207.1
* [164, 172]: 210.8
